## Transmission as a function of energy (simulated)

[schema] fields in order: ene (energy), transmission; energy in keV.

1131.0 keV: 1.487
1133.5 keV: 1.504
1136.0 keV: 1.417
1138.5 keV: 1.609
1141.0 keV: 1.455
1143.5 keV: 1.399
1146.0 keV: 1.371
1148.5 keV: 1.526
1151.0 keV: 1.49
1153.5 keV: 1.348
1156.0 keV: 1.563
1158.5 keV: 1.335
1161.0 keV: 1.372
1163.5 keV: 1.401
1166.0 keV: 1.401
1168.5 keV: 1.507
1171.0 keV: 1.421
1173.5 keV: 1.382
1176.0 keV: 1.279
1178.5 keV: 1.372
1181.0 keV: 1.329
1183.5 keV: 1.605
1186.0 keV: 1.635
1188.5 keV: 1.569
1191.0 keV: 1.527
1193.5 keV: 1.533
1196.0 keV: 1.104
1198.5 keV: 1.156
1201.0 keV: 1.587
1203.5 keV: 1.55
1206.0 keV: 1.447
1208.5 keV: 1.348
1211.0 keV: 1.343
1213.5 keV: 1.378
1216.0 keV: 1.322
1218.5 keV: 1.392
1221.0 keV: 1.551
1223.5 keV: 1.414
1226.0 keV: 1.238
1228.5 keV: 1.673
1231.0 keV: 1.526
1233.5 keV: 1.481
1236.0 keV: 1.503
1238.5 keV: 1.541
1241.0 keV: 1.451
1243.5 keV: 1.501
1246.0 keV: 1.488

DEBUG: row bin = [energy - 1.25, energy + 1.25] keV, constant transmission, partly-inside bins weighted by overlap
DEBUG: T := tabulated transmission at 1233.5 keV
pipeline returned 1.481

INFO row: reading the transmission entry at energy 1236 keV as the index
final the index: 1.503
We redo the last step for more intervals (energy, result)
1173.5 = 1.382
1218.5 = 1.392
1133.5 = 1.504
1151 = 1.49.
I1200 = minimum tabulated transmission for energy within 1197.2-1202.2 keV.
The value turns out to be 1.156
